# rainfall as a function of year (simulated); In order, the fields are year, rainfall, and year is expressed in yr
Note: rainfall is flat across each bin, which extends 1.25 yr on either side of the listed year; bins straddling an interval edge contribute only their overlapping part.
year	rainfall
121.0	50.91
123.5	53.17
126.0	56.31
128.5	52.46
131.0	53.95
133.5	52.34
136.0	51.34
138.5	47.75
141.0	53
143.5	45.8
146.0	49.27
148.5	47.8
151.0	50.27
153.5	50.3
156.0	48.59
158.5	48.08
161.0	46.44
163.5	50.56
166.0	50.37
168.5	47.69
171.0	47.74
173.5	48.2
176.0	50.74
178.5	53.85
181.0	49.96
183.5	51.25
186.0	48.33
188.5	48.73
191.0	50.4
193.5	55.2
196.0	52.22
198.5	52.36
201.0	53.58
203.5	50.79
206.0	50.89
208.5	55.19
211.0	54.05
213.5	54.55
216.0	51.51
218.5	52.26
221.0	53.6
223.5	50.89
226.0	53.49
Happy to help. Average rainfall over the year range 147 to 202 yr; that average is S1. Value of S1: 50.1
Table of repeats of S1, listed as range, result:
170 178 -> 49.4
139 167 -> 49.1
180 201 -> 51.2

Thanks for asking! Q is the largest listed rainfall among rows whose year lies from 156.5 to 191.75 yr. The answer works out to 53.85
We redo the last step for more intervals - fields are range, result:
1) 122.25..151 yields 56.31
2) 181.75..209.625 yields 55.2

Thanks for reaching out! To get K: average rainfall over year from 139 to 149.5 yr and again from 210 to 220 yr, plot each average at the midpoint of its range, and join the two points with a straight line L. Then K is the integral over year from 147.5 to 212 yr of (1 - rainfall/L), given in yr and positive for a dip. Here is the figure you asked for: 0.6 yr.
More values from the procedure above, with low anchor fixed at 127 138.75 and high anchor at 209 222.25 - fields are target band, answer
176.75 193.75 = 0.64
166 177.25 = 0.82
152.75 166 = 0.89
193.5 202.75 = 0.01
